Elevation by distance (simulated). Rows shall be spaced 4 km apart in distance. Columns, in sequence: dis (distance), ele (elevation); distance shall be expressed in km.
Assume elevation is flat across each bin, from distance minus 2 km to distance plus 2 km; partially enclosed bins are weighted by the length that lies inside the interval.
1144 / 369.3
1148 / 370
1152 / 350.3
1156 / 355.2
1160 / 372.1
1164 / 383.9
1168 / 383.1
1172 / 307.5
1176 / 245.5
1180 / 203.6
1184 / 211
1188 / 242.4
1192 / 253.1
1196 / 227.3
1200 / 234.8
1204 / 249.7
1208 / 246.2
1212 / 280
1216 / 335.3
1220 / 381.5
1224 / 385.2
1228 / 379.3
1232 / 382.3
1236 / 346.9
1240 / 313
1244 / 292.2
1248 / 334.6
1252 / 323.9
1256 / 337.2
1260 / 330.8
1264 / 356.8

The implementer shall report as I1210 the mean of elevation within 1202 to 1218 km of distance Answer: 278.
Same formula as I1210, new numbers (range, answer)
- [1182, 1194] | 236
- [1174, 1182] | 225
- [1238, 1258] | 320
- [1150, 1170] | 369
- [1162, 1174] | 358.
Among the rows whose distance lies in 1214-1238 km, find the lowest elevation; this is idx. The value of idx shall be 335.3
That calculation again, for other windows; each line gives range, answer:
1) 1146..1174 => 307.5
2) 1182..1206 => 211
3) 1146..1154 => 350.3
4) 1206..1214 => 246.2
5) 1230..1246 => 292.2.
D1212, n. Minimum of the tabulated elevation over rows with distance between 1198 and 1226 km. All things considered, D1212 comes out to 234.8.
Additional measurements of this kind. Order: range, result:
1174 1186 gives 203.6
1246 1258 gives 323.9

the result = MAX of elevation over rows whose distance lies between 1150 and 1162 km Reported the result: 372.1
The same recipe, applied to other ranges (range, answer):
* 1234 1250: 346.9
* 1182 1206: 253.1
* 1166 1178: 383.1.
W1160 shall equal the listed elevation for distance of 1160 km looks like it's 372.1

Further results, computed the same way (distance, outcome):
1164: 383.9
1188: 242.4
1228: 379.3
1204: 249.7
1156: 355.2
